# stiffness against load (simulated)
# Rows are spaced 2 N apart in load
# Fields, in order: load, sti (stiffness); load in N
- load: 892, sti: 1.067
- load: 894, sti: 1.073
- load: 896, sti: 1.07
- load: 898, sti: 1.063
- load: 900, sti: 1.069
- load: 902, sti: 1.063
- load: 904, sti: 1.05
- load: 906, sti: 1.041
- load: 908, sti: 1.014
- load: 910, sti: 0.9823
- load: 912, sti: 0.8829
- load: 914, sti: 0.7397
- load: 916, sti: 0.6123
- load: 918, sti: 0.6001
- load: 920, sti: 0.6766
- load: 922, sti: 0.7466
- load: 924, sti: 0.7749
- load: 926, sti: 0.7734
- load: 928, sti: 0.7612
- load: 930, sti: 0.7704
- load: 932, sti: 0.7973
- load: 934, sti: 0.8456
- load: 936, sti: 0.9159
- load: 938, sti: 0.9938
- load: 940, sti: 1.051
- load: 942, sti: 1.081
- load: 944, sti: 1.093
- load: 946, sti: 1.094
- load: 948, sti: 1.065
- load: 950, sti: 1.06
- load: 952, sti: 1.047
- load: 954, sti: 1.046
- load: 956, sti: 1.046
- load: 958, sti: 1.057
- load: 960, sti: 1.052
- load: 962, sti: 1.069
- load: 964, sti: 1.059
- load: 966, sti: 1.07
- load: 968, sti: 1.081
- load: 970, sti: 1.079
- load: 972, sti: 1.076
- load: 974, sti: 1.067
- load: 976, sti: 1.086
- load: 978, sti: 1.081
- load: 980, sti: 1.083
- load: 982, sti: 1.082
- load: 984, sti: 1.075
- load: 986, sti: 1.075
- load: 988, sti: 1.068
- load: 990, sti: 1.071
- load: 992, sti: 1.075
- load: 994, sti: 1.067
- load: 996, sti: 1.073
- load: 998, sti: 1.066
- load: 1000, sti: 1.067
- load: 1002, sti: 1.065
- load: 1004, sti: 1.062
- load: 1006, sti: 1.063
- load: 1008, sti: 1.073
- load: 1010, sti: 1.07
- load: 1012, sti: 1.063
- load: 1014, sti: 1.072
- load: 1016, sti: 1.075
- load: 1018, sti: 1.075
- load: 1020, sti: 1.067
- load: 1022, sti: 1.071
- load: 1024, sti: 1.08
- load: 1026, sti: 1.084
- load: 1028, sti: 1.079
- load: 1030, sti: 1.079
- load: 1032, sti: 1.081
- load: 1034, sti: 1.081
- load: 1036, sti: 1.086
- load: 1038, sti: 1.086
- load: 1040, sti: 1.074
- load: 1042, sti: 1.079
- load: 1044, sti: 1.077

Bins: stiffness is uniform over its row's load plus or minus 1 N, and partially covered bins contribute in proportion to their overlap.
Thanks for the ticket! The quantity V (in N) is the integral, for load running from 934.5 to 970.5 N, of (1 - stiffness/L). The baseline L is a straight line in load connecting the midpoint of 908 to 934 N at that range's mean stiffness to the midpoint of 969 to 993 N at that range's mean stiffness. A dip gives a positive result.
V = -4.6 N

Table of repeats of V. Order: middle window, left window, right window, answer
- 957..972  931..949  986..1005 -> -0.6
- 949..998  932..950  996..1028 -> -1.5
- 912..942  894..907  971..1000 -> 7.4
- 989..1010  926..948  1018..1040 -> -0.7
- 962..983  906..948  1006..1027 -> -2.2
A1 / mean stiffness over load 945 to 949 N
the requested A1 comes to 1.08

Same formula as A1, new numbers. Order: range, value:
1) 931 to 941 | 0.921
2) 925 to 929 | 0.767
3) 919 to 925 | 0.733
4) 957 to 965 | 1.06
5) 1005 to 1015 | 1.07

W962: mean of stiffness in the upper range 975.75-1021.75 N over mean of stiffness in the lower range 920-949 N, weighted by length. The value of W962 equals 1.19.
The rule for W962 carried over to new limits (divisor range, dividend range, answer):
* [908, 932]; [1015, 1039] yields 1.40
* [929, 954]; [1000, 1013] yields 1.08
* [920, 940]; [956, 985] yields 1.30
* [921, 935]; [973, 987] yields 1.38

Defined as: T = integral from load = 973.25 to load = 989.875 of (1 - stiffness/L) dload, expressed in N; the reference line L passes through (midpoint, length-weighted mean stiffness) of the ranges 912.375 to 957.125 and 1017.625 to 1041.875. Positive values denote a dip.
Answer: -1.6 N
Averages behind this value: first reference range 0.891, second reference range 1.08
